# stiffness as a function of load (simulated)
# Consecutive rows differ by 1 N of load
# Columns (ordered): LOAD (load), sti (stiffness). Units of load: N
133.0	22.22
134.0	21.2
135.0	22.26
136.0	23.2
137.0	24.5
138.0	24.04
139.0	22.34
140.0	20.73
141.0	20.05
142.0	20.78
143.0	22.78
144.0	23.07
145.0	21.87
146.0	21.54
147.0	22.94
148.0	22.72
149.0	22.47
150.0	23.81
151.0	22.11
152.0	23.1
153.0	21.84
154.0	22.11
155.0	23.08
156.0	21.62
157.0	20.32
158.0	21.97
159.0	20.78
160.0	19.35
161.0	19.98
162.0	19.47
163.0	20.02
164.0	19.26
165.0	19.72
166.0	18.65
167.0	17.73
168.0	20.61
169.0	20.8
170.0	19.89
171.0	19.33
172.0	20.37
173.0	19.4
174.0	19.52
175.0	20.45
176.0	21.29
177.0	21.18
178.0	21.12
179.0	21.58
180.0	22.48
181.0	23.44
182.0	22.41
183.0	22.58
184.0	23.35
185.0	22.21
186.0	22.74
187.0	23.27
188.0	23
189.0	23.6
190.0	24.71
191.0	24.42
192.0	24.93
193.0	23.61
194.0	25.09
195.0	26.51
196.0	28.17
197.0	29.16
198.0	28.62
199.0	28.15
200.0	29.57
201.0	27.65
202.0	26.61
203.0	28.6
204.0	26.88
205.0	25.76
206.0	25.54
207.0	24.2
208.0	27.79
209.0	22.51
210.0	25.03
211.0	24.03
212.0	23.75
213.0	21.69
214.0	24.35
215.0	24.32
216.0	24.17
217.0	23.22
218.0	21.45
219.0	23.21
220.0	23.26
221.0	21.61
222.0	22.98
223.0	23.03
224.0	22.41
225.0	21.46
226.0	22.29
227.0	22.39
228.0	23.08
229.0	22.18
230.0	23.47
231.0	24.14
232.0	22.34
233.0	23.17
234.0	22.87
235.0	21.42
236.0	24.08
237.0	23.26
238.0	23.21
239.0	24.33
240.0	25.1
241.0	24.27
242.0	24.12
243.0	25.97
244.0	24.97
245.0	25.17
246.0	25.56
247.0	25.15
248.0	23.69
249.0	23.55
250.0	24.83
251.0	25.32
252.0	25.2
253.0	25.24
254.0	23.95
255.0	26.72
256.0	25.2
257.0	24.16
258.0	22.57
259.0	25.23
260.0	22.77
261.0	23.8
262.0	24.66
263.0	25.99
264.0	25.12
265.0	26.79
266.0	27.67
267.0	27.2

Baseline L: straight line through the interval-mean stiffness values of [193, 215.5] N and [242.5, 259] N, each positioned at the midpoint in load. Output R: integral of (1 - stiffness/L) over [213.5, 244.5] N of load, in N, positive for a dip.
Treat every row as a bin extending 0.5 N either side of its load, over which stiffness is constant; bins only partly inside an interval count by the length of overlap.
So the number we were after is 2.6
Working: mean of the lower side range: 26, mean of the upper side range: 24.8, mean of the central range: 23.3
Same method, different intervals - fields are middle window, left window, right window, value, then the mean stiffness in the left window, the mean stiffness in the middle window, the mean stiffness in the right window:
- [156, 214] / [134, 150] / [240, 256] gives 0.92 N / 22.4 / 23.1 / 24.9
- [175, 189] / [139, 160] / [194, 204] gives 1.91 N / 21.9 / 22.3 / 27.9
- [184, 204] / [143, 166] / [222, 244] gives -3.02 N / 21.5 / 25.8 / 23.3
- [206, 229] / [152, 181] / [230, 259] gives -0.33 N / 20.6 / 23.3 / 24.3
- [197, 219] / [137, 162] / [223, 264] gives -2.16 N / 21.9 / 25.5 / 24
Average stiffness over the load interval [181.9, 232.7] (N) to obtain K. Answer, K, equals 24.4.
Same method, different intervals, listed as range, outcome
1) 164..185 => 20.8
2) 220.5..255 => 23.7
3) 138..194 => 21.7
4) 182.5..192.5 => 23.5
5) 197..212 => 26.5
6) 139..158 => 22.1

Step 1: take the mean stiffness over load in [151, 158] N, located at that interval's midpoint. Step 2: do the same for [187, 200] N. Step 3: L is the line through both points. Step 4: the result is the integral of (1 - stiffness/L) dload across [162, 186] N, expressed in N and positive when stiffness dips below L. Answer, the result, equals 3.2 N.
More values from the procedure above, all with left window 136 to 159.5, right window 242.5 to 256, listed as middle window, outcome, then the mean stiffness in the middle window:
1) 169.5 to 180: 1.1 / 20.5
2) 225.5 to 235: 0.7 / 22.8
